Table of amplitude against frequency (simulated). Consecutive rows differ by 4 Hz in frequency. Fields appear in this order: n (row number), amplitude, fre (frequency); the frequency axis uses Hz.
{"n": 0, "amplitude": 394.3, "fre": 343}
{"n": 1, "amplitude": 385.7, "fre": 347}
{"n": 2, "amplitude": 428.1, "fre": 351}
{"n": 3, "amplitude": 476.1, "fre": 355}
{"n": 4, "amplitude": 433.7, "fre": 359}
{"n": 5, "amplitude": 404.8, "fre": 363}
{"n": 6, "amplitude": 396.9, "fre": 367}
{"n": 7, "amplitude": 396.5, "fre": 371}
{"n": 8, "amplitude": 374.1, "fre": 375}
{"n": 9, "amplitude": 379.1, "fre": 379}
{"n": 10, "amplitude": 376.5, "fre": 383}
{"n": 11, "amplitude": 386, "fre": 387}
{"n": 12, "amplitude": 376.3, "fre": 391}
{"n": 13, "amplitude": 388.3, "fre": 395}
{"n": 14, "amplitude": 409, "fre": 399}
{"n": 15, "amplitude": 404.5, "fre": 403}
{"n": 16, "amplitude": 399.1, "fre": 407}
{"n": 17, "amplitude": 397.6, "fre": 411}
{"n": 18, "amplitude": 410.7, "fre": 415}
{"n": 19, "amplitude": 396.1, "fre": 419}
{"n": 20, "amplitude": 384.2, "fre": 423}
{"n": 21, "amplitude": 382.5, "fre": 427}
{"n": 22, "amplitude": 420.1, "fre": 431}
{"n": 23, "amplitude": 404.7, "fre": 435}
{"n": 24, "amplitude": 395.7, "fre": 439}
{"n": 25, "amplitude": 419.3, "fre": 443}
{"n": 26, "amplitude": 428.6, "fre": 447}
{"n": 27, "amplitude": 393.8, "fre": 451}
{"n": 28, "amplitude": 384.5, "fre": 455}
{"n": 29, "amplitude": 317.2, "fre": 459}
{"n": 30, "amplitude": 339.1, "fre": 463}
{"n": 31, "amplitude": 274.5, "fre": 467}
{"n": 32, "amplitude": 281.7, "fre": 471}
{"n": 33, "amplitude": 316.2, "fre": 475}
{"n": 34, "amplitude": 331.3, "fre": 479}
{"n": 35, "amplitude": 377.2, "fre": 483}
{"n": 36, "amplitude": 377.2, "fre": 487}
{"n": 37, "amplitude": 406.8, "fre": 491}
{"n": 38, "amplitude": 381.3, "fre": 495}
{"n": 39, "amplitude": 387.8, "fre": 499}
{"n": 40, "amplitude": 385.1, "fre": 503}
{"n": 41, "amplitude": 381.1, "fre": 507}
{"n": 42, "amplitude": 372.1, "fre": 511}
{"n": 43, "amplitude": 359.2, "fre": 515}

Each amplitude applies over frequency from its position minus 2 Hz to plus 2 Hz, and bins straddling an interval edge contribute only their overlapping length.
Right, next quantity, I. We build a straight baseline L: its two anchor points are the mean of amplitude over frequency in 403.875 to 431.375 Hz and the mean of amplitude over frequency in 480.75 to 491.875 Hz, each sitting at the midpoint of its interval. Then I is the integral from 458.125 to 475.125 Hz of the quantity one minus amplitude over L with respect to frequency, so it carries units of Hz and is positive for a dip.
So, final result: 3.7 Hz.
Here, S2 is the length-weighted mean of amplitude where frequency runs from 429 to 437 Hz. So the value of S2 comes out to 412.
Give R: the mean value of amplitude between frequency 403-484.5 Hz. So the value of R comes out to 373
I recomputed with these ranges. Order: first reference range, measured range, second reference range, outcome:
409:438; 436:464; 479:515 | 0.5 Hz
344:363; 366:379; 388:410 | 0.8 Hz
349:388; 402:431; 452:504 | -1.2 Hz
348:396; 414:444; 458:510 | -2.0 Hz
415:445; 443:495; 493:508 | 4.7 Hz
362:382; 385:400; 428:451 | 0.3 Hz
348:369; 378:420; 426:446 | 2.3 Hz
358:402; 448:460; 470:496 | -0.3 Hz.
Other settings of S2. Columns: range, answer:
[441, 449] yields 424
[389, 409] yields 395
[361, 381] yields 390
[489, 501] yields 392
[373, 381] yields 377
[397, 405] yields 407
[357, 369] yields 412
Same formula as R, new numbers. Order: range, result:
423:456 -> 403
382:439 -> 396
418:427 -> 388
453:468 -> 332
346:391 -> 403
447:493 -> 349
